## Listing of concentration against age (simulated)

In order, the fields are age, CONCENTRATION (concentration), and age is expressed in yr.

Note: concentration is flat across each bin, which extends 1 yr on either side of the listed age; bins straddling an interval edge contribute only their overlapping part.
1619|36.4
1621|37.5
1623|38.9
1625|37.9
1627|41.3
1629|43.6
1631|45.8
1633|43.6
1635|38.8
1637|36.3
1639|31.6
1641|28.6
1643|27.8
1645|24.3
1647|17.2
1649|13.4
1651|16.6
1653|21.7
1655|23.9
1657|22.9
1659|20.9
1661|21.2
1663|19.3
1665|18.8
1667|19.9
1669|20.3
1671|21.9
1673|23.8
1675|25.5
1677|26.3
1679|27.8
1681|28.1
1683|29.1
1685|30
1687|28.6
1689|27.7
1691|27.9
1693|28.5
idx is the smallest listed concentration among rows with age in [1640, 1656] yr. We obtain 13.4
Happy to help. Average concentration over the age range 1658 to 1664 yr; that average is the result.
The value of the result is 20.5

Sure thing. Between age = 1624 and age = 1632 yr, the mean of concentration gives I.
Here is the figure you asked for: 42.1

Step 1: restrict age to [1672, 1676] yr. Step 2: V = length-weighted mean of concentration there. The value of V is 24.6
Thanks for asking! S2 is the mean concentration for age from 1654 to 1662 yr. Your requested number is 22.2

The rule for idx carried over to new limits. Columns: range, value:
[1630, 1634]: 43.6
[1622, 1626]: 37.9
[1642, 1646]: 24.3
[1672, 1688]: 23.8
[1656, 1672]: 18.8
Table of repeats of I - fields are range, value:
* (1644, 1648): 20.8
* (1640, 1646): 26.9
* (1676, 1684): 27.8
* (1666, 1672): 20.7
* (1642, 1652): 19.9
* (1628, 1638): 41.6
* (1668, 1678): 23.6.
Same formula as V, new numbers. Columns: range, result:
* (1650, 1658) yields 21.3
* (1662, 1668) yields 19.3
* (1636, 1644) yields 31.1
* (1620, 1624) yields 38.2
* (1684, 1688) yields 29.3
